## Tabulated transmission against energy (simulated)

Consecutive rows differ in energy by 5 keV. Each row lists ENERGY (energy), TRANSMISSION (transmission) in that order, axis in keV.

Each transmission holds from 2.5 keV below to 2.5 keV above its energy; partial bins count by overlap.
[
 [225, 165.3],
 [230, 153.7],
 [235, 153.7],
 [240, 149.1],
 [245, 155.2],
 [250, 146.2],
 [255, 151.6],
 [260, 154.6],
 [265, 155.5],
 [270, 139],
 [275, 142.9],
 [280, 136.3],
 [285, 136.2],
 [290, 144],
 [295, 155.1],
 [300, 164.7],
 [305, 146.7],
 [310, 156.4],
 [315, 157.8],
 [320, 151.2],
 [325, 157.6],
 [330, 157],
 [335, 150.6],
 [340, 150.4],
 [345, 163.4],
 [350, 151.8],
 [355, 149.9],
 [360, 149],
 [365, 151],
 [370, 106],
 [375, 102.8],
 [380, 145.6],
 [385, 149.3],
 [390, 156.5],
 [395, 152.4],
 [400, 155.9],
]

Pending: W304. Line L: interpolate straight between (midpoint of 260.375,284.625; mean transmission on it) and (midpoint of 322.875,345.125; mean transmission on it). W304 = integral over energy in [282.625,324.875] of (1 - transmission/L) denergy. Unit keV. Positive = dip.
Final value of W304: -0.7 keV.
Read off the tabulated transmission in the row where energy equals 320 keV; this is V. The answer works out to 151.2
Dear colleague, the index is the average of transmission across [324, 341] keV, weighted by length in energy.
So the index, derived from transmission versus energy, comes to 154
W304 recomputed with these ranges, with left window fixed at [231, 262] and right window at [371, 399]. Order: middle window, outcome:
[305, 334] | -1.84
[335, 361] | -1.74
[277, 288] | 0.88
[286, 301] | -0.40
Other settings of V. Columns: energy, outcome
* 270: 139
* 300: 164.7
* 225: 165.3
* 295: 155.1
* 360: 149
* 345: 163.4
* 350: 151.8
